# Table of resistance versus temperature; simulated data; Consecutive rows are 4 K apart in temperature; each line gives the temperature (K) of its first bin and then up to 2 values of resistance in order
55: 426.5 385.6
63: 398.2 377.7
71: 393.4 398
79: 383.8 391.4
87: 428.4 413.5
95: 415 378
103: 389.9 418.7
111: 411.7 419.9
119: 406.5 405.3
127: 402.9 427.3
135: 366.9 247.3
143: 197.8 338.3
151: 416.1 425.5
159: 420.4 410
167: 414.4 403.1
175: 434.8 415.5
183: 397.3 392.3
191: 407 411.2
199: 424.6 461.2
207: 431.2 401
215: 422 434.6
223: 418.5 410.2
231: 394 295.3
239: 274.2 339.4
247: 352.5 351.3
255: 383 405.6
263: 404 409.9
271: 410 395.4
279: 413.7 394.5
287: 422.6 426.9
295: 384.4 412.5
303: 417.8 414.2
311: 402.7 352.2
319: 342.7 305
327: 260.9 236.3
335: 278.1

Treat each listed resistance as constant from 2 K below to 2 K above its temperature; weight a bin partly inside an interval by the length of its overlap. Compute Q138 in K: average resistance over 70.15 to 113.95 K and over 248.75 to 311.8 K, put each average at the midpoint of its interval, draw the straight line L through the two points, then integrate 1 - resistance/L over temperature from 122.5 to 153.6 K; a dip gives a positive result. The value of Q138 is 4.1 K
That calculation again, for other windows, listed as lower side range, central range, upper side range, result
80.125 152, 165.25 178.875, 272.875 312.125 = -0.95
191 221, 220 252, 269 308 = 4.77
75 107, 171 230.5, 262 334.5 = -4.60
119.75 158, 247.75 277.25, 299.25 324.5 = -1.60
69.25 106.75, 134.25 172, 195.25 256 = 2.96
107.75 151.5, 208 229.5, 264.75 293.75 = -1.37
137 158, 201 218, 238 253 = -4.99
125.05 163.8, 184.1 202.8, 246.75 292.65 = -1.76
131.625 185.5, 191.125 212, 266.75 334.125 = -2.71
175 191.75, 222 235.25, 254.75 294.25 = 0.62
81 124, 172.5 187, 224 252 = -1.51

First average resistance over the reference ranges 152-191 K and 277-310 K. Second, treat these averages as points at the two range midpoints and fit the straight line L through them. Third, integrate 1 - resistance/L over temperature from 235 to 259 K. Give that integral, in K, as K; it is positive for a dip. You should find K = 4.1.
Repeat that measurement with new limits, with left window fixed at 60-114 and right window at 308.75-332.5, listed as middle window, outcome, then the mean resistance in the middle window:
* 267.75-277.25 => -1.9 K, 404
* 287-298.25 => -2.7 K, 409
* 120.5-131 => -0.6 K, 409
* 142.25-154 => 1.2 K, 339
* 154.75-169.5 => -1.7 K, 416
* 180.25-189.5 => -0.8 K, 397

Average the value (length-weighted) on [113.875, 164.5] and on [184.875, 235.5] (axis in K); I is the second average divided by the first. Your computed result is 1.1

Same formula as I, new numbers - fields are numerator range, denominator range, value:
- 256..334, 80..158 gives 0.98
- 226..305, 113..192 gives 0.99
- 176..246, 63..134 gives 0.98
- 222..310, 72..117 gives 0.96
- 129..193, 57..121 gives 0.95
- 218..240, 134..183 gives 0.99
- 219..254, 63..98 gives 0.90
